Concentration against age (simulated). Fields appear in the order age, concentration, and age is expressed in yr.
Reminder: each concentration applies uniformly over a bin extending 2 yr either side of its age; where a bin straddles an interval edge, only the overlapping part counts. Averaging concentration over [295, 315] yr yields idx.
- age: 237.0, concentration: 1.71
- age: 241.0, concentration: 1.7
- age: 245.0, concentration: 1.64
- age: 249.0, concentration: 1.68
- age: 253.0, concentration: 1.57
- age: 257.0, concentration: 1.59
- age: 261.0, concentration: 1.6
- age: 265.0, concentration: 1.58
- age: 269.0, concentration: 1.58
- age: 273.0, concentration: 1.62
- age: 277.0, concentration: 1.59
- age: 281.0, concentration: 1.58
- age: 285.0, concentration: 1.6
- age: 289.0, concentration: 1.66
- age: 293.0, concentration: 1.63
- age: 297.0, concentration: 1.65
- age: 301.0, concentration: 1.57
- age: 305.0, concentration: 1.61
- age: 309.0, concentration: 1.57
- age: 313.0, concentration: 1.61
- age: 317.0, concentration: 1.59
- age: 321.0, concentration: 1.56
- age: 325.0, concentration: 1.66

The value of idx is 1.6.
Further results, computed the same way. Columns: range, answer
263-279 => 1.59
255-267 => 1.59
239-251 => 1.67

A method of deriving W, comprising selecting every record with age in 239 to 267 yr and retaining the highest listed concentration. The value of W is 1.7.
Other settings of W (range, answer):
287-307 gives 1.66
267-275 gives 1.62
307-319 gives 1.61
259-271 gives 1.6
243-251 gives 1.68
